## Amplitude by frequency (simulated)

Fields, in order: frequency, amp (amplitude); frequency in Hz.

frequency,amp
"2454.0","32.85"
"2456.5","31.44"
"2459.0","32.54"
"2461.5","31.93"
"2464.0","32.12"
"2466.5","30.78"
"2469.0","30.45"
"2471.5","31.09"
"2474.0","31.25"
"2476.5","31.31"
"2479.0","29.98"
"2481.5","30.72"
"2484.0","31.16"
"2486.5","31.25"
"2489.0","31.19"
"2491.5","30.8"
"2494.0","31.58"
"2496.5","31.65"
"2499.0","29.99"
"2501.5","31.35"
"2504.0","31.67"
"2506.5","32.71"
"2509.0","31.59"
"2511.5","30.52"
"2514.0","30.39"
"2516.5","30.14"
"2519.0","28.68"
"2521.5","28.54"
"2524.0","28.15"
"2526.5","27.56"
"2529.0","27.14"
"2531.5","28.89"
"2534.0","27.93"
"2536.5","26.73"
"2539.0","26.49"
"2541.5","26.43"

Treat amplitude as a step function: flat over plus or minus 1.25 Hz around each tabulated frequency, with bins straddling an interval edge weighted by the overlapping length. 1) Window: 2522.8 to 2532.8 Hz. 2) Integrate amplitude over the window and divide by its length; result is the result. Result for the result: 27.9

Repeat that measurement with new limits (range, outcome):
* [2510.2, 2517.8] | 30.3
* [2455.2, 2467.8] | 31.8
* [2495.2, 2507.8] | 31.5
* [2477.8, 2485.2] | 30.6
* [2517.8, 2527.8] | 28.2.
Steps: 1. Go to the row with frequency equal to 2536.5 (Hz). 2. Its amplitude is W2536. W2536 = 26.73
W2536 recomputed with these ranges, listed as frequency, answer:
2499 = 29.99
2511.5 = 30.52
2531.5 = 28.89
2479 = 29.98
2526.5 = 27.56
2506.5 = 32.71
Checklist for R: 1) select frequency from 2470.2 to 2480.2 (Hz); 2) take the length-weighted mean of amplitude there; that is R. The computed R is 30.9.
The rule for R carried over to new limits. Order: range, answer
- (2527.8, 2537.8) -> 27.7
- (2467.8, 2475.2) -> 30.9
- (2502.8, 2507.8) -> 32.2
